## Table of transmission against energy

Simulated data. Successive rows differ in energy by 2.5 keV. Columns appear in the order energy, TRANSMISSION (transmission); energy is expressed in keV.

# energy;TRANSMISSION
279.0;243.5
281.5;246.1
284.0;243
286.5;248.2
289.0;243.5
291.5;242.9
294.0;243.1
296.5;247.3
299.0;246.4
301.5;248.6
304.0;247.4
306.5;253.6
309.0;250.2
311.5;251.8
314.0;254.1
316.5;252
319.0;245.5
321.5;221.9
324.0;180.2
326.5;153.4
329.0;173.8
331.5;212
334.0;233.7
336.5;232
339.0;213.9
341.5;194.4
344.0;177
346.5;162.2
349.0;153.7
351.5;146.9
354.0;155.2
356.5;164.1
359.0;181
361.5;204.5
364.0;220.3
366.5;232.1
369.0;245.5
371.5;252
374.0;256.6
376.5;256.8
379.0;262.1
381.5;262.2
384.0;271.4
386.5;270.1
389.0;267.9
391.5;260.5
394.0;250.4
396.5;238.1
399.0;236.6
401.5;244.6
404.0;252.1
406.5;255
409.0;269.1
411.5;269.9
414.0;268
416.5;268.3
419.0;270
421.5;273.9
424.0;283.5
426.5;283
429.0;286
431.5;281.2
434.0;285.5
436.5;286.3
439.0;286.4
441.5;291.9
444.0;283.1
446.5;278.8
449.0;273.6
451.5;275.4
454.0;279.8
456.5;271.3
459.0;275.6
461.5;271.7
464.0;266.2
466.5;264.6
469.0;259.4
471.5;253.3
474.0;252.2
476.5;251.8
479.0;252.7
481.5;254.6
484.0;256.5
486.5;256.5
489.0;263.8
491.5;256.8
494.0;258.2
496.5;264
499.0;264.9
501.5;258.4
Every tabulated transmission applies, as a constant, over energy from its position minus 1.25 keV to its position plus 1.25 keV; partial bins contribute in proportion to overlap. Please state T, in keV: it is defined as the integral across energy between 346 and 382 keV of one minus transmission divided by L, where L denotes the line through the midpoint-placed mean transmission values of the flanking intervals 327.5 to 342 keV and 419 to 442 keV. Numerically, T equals 3.6 keV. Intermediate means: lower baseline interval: 210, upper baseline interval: 283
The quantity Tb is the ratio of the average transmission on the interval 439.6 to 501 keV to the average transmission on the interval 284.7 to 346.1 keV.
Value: 1.2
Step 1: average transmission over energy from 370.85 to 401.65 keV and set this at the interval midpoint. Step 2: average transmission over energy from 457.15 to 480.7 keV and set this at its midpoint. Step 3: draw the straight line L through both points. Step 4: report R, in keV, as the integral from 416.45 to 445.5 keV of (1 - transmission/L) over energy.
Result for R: -2.6 keV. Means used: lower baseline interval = 257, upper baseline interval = 261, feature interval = 282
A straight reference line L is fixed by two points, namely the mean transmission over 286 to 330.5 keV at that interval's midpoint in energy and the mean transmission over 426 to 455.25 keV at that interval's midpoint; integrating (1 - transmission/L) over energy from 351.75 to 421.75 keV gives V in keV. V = 5.3 keV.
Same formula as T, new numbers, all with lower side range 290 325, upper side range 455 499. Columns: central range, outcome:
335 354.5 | 5.16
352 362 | 3.06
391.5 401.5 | 0.30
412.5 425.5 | -0.94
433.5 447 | -1.52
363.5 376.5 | 0.27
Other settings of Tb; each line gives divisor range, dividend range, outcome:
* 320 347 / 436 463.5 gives 1.41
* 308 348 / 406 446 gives 1.31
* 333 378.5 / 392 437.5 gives 1.30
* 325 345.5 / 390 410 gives 1.27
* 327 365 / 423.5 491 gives 1.45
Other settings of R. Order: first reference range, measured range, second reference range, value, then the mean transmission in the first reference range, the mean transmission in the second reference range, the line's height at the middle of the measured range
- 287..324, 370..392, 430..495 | -0.52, 244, 269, 256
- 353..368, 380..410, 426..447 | -2.76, 194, 285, 235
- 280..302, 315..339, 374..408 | 3.56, 245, 256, 249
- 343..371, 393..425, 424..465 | -2.28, 188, 280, 242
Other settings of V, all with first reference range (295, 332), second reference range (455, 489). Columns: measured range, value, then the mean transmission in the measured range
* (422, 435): -1.6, 283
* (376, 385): -0.8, 263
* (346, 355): 3.2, 154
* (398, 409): -0.1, 250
